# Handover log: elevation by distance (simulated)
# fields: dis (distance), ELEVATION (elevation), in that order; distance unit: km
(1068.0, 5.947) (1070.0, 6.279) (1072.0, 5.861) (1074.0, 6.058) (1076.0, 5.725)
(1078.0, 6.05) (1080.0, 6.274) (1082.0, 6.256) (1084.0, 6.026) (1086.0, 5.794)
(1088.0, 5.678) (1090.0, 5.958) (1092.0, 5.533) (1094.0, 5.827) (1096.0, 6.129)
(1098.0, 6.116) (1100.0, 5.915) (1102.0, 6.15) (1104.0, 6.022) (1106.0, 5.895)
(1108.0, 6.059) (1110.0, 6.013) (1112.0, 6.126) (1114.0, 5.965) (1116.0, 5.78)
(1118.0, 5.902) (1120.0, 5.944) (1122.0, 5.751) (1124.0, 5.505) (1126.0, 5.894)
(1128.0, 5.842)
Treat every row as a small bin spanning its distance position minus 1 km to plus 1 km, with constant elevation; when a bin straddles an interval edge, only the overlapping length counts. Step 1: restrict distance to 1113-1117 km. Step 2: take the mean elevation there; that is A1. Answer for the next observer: 5.87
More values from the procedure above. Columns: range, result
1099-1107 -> 6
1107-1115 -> 6.04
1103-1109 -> 5.99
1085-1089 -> 5.74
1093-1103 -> 6.03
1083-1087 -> 5.91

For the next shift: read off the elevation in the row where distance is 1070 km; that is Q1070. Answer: 6.279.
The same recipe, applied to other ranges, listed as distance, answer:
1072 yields 5.861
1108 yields 6.059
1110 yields 6.013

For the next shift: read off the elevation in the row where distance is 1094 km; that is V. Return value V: 5.827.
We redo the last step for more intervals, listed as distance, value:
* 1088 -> 5.678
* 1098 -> 6.116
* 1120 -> 5.944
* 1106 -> 5.895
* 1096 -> 6.129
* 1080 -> 6.274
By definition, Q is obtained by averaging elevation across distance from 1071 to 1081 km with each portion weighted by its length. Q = 5.99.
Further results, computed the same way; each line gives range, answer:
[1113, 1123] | 5.87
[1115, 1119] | 5.84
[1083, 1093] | 5.8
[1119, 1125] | 5.73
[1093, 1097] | 5.98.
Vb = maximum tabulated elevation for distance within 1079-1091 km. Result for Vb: 6.274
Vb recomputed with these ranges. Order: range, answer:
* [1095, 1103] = 6.15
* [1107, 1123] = 6.126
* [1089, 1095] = 5.958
